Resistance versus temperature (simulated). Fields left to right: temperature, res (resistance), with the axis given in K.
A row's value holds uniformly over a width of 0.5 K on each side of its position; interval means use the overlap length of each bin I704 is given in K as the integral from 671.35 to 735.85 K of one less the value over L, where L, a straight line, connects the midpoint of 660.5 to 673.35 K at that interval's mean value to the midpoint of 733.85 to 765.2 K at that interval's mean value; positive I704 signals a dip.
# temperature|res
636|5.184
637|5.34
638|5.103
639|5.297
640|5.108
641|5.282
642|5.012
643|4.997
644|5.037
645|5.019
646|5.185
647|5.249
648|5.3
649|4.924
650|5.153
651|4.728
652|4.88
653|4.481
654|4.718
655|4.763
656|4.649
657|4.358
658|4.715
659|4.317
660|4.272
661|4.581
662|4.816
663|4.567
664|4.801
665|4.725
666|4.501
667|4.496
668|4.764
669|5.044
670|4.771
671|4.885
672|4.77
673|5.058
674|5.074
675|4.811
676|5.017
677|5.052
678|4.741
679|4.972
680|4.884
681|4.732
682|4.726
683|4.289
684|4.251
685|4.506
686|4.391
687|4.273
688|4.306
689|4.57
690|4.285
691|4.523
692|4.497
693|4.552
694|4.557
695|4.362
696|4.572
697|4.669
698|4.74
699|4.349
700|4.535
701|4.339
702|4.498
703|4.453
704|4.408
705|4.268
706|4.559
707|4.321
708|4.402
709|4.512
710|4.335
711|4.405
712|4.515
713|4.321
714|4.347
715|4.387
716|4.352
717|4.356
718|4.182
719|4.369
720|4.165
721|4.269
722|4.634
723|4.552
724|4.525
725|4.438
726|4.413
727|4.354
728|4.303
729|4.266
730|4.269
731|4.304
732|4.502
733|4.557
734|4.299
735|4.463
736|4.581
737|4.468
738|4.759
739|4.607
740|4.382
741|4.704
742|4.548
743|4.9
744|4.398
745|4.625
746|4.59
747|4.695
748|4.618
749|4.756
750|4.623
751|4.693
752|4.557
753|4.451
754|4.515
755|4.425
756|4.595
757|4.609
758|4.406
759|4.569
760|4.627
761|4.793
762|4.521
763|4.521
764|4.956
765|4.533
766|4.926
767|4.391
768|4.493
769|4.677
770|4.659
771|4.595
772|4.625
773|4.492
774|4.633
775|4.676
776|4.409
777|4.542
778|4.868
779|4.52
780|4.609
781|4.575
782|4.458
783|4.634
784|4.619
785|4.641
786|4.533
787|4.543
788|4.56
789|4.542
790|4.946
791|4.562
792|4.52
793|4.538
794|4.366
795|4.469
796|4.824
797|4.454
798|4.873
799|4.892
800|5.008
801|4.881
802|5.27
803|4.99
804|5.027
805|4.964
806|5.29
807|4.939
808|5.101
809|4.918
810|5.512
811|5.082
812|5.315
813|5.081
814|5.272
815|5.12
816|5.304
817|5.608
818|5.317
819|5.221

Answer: 2.5 K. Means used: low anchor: 4.75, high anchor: 4.59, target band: 4.5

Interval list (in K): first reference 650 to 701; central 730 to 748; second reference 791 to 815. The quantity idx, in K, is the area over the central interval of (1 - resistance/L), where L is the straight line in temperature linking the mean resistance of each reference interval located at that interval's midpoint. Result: 0.91 K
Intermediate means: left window 4.64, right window 4.93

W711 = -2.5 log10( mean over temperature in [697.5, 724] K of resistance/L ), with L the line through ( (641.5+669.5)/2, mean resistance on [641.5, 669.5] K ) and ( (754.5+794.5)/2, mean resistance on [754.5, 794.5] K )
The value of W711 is 0.069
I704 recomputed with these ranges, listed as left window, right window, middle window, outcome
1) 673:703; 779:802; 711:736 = 1.2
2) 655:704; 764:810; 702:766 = 2.4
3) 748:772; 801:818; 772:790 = 0.9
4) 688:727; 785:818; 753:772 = 0.5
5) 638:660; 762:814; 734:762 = 1.2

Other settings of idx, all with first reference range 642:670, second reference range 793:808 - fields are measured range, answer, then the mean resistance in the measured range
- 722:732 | 0.9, 4.4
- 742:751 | 0.4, 4.65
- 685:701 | 1.1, 4.48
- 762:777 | 0.8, 4.61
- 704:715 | 1.0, 4.4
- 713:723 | 1.0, 4.35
